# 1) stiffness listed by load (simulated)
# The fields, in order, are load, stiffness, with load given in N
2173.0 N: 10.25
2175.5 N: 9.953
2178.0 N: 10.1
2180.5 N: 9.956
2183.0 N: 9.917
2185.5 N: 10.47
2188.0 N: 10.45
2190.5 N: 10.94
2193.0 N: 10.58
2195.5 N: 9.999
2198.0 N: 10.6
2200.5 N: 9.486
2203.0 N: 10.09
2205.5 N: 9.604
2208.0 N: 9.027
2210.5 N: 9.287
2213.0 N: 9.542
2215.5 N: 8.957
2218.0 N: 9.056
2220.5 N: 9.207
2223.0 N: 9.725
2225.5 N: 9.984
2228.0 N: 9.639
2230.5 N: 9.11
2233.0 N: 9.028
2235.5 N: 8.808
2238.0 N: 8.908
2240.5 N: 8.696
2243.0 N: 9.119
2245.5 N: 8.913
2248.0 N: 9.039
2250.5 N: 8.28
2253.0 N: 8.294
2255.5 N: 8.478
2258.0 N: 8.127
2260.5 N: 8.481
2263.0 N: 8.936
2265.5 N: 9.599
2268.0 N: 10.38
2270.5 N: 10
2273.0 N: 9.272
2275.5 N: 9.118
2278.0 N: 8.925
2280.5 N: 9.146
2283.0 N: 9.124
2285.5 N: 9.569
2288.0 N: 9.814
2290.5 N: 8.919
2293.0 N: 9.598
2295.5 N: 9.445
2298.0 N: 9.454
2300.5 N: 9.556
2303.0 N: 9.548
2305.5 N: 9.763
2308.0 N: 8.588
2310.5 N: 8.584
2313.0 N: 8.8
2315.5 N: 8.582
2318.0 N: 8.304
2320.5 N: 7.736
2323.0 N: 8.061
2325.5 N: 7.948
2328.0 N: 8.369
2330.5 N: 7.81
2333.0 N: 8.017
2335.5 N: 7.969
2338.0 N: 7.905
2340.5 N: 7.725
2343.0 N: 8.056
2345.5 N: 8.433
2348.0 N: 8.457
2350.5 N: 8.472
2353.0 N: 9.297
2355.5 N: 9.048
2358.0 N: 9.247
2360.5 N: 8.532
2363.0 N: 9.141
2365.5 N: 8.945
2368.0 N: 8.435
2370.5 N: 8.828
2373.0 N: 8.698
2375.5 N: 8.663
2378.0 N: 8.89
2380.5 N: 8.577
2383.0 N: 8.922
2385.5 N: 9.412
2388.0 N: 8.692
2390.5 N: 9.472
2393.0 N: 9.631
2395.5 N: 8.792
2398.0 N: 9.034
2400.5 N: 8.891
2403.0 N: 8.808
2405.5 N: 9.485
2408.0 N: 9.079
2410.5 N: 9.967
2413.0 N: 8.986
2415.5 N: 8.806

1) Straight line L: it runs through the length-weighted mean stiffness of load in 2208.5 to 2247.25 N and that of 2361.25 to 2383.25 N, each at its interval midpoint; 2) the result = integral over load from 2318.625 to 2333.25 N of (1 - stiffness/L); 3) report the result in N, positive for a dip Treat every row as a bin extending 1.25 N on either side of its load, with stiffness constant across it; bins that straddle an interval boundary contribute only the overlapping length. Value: 1.5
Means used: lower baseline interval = 9.19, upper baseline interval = 8.78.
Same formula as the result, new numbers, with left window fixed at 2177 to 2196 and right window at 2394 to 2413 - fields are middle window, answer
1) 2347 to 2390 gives 2.22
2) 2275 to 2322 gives 3.08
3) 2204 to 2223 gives 1.66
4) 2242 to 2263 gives 2.86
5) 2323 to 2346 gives 3.63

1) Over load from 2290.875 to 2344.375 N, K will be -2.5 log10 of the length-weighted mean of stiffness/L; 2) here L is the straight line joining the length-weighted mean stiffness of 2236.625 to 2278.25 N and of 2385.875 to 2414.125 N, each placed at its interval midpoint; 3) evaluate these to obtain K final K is 0.060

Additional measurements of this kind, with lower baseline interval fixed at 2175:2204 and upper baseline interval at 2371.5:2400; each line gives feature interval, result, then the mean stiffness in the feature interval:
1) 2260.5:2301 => 0.03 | 9.4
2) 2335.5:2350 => 0.14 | 8.12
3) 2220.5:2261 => 0.11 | 8.93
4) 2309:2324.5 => 0.13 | 8.34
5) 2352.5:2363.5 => 0.01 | 9.03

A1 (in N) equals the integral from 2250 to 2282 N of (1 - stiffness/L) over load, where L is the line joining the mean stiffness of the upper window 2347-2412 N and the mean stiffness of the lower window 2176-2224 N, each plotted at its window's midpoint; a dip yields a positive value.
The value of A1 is 1.7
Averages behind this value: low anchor 9.84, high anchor 8.98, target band 9.02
